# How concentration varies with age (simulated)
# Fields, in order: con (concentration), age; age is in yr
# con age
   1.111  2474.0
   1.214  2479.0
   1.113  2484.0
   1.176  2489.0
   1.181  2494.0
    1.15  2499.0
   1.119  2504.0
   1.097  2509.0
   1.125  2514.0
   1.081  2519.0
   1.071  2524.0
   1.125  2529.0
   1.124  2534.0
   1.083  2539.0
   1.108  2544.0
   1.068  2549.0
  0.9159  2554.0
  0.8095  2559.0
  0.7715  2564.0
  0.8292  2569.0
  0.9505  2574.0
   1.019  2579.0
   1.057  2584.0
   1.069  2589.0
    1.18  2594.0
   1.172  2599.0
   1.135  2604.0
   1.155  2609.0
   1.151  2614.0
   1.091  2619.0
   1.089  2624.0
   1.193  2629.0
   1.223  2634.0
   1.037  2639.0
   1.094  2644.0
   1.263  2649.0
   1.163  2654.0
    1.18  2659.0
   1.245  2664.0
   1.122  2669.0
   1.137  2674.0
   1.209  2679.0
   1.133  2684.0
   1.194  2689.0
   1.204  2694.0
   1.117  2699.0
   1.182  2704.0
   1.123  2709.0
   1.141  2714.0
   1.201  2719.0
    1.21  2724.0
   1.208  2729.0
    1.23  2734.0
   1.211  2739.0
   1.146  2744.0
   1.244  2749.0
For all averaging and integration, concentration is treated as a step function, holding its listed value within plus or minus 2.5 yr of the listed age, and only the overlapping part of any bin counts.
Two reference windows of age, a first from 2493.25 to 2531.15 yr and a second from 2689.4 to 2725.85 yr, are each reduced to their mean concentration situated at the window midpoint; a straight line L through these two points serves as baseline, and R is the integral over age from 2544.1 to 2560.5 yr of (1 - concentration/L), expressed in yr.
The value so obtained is 2.36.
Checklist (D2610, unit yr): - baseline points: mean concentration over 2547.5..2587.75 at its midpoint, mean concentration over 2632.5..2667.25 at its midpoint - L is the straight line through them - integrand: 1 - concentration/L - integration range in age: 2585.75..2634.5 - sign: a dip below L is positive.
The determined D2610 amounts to -4.14 yr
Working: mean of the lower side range 0.928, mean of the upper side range 1.17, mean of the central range 1.14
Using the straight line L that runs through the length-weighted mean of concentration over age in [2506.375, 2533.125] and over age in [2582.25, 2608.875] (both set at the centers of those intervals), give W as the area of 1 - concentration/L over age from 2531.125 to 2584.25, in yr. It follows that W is 6.7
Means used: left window 1.1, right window 1.13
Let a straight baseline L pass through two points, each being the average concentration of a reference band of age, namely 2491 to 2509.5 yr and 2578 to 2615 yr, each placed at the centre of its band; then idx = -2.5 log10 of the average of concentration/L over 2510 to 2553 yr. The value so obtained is 0.042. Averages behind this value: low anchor 1.14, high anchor 1.12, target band 1.09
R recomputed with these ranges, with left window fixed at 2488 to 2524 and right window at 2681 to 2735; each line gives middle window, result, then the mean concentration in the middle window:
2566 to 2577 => 2.4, 0.89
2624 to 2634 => -0.2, 1.17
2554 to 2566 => 3.4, 0.817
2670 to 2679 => 0.1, 1.15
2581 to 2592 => 0.8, 1.07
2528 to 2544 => 0.4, 1.11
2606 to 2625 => 0.5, 1.12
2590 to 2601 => -0.1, 1.16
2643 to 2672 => -0.5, 1.18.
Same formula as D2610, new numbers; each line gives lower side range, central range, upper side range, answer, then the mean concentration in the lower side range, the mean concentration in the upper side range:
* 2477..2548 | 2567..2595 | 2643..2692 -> 3.3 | 1.12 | 1.18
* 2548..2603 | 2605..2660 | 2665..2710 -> -3.7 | 0.987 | 1.16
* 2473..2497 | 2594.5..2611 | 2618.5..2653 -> -0.1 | 1.16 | 1.15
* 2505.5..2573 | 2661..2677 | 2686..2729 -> -0.5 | 1.02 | 1.17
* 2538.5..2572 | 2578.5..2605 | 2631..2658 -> -2.2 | 0.932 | 1.16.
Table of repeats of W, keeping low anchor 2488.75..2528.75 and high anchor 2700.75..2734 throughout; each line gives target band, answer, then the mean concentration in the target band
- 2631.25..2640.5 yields 0.13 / 1.14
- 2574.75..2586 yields 1.17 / 1.02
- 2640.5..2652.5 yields -0.05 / 1.17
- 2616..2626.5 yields 0.55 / 1.09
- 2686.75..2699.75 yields -0.06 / 1.18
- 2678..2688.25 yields 0.01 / 1.17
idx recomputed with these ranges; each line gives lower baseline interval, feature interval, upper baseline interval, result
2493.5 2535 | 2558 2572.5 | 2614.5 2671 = 0.36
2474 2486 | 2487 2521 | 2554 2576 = -0.06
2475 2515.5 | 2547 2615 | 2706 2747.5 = 0.14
